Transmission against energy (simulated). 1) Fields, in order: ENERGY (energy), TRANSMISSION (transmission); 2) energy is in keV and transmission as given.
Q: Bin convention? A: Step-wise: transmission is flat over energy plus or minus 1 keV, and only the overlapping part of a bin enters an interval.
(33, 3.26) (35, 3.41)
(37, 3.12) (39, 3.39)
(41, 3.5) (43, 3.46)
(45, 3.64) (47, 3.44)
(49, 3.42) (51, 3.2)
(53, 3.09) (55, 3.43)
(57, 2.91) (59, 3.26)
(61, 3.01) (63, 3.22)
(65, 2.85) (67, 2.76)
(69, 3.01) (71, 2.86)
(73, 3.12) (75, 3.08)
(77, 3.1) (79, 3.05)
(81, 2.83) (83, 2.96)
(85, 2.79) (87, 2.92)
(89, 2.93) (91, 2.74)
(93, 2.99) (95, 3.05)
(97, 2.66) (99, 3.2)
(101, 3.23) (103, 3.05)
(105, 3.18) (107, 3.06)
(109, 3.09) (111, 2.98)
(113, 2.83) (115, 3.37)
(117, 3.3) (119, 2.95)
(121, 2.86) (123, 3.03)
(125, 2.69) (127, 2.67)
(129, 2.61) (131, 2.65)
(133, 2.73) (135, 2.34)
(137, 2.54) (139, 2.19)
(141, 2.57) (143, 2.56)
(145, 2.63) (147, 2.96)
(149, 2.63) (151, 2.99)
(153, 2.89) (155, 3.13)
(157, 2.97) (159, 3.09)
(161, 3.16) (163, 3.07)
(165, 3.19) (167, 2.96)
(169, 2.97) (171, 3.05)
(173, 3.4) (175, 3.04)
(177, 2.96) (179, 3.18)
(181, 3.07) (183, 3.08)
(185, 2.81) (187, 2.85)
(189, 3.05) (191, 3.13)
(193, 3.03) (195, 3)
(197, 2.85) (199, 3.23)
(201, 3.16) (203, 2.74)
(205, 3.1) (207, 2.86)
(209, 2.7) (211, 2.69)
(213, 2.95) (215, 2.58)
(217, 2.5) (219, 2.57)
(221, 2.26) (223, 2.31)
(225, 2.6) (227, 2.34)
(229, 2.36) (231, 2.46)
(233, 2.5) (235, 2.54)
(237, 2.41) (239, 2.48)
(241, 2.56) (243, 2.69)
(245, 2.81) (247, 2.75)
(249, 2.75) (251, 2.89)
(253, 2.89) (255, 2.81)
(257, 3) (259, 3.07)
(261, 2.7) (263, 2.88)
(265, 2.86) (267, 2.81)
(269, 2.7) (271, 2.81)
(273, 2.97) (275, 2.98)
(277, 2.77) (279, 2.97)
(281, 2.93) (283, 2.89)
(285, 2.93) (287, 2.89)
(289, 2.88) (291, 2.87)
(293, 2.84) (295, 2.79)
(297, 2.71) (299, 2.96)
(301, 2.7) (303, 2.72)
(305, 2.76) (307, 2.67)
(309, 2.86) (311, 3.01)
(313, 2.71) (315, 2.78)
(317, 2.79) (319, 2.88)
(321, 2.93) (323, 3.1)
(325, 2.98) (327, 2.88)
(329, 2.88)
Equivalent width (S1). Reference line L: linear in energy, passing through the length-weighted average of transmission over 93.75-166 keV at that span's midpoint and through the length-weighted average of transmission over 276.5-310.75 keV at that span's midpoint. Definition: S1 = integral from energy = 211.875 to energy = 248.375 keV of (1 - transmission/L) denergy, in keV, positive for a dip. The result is 4.1 keV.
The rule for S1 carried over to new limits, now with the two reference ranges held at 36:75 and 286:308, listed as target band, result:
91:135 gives 2.2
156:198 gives -0.7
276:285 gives -0.2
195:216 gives 0.4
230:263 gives 1.9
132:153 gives 2.9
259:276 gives 0.0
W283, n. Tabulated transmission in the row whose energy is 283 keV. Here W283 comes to 2.89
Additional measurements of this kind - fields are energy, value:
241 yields 2.56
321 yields 2.93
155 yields 3.13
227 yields 2.34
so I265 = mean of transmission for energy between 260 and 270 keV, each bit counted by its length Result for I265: 2.79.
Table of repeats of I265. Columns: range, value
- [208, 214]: 2.78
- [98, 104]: 3.16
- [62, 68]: 2.94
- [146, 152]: 2.86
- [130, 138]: 2.57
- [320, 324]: 3.02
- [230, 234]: 2.48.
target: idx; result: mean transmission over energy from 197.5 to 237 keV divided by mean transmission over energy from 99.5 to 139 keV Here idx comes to 0.92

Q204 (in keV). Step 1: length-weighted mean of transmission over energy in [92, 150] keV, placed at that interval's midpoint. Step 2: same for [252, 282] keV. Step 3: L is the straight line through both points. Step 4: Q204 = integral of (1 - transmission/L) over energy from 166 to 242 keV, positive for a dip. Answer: 1.75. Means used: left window 2.85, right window 2.88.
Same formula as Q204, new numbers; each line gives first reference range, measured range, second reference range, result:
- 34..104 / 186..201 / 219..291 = -0.9 keV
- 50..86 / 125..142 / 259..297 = 2.5 keV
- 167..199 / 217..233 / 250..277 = 2.8 keV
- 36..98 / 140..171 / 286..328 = 0.8 keV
